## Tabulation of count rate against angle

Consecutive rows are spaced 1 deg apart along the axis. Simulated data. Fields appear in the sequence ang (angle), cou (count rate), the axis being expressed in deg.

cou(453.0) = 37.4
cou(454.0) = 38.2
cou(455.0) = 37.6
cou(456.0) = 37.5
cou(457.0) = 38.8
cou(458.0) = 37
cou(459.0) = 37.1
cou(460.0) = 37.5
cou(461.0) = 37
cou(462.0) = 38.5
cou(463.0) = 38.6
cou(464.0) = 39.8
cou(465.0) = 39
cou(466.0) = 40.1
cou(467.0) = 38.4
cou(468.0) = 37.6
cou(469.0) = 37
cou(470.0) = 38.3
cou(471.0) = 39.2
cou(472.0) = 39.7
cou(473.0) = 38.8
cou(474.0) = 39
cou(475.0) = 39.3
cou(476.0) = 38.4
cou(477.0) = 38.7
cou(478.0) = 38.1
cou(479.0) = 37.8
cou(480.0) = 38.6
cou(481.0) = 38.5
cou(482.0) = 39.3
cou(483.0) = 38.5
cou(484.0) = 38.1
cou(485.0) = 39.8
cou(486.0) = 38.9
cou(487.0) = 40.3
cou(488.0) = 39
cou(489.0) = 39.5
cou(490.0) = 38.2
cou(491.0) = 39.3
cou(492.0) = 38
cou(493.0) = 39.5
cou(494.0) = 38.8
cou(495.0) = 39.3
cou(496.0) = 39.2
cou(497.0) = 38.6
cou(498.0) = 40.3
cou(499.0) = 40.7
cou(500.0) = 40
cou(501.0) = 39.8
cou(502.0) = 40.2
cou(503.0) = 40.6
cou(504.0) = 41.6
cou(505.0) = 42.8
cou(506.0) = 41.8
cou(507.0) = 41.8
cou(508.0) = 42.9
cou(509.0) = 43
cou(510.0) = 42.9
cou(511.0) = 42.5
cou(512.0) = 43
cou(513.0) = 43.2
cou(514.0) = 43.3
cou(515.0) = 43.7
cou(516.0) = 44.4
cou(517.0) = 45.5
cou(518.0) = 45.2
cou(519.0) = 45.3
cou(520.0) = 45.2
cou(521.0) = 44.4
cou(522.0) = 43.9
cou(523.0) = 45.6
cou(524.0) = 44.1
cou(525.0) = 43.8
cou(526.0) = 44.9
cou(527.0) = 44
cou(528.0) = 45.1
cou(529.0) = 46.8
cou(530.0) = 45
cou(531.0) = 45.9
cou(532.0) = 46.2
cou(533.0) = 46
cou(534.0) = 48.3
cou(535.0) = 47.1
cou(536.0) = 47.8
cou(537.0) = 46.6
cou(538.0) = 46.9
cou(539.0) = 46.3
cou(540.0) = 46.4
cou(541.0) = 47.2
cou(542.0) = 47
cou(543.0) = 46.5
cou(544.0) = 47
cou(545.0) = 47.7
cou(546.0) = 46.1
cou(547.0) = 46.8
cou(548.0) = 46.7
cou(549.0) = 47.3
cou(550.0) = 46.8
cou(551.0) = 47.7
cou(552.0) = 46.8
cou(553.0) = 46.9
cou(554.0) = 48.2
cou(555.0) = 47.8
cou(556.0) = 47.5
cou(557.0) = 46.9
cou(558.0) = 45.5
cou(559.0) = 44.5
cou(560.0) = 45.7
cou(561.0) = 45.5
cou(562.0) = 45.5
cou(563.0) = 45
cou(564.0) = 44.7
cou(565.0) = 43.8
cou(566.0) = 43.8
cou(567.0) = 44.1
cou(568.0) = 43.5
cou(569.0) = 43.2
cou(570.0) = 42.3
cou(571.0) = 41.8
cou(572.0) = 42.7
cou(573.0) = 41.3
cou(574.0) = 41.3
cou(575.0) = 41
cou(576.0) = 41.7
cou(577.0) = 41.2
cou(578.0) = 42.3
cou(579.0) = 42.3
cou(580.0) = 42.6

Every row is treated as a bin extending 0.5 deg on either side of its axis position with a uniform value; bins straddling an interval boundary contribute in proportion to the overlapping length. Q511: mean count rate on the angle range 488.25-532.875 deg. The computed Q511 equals 42.5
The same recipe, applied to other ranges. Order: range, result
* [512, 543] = 45.5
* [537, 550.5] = 46.8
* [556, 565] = 45.4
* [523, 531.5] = 45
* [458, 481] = 38.4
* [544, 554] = 47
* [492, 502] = 39.5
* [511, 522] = 44.2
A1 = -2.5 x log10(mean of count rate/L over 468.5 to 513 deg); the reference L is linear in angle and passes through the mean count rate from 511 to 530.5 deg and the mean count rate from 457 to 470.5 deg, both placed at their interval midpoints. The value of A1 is 0.04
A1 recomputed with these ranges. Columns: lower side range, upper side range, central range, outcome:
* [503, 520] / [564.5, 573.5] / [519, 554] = -0.07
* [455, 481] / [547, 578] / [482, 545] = -0.04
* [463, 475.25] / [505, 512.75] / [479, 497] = 0.05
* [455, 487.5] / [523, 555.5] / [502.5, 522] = 0.00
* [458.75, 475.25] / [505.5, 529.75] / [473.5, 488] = 0.03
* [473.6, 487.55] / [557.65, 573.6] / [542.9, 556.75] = -0.10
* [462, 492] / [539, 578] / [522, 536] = -0.07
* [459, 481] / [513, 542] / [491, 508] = 0.05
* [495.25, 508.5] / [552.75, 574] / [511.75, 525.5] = -0.06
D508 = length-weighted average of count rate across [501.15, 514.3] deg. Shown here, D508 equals 42.2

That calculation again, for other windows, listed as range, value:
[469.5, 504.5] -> 39.2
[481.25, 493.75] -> 39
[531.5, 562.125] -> 46.8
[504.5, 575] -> 45.1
